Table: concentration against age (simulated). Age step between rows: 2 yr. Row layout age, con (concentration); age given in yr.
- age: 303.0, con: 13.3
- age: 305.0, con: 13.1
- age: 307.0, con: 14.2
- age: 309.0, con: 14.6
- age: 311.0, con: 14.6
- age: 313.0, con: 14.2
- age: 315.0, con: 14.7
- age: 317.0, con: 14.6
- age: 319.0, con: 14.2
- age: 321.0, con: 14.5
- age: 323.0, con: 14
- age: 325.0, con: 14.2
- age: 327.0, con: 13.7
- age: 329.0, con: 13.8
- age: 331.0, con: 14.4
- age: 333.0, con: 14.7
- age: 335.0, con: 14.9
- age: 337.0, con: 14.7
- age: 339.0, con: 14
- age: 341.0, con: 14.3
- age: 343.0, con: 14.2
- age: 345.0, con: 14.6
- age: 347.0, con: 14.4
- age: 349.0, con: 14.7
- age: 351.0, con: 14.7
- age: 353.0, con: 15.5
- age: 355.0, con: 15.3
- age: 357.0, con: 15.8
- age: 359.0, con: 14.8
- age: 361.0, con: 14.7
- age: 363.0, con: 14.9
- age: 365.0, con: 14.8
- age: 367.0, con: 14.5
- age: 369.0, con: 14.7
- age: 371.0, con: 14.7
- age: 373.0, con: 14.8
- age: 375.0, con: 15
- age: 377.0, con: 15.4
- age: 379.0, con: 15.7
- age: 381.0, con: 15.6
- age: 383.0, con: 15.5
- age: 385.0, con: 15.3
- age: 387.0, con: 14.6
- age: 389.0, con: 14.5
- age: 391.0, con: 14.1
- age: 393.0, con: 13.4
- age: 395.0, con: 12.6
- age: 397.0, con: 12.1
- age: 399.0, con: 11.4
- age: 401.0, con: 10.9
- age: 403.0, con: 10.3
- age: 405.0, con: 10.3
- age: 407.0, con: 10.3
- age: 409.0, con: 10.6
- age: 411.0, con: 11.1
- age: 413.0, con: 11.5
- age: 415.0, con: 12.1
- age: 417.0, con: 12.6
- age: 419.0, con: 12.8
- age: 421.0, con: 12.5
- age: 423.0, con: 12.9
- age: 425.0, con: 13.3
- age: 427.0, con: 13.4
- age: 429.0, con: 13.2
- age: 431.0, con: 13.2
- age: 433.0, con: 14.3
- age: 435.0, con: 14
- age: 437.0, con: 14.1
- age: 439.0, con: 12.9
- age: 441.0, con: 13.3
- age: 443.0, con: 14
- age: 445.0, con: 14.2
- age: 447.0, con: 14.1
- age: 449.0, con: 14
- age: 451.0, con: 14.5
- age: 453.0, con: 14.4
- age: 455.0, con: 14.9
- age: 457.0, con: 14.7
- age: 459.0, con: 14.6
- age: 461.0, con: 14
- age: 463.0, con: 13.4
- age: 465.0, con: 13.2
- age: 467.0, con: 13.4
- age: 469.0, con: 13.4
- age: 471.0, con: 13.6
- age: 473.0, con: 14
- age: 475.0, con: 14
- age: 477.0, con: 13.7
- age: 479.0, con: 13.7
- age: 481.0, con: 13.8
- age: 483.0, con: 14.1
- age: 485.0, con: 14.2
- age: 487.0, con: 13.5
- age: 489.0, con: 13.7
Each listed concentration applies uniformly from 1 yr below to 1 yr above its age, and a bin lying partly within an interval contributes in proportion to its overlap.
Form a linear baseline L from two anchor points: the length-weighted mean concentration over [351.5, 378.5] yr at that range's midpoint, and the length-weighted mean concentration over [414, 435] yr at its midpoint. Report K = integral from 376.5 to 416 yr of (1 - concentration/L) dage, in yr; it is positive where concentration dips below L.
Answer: 3.37 yr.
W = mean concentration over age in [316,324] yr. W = 14.3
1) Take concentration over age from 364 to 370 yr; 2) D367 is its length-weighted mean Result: 14.7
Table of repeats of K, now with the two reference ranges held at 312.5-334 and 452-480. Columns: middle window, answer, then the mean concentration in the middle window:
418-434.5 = 0.9 yr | 13.2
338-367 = -1.1 yr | 14.8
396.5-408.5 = 2.8 yr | 10.8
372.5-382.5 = -0.8 yr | 15.3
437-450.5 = 0.2 yr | 13.8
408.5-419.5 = 1.8 yr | 11.8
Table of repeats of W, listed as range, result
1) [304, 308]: 13.6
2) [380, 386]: 15.5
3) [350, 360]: 15.2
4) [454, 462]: 14.6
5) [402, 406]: 10.3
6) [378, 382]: 15.6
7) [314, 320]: 14.5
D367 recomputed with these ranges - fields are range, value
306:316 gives 14.5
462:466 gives 13.3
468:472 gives 13.5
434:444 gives 13.7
